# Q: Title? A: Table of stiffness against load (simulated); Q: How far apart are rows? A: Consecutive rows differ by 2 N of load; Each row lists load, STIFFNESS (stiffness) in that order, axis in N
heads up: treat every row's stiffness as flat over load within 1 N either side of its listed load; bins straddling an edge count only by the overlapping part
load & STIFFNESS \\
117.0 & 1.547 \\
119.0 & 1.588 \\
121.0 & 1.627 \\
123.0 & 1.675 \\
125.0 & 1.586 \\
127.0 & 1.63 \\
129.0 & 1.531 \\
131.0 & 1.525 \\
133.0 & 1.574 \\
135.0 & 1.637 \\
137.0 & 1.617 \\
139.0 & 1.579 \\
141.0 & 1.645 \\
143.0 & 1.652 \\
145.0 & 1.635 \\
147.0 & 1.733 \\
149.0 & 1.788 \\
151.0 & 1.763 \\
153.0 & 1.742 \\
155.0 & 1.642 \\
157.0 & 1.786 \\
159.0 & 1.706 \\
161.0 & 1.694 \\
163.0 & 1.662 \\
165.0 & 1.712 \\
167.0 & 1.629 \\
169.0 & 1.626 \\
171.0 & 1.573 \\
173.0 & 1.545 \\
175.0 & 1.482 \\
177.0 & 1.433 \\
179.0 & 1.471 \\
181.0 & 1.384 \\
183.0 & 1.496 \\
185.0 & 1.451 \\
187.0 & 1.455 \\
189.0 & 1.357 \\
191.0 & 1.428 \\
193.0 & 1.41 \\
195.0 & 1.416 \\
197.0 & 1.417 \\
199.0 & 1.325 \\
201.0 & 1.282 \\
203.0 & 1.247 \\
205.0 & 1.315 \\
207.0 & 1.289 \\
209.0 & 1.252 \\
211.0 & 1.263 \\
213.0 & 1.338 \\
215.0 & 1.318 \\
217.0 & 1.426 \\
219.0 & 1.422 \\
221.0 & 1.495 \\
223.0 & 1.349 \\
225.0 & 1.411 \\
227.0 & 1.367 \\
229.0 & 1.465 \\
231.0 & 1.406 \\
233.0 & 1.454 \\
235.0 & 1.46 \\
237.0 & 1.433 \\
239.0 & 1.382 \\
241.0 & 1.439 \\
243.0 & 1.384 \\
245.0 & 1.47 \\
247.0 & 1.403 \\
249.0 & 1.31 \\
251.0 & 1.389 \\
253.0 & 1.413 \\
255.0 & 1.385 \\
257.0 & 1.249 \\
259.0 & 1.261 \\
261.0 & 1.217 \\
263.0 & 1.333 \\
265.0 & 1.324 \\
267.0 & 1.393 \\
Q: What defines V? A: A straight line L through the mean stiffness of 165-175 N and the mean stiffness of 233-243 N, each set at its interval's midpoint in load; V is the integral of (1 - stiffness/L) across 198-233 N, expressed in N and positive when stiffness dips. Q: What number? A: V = 3.0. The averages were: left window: 1.59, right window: 1.43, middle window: 1.35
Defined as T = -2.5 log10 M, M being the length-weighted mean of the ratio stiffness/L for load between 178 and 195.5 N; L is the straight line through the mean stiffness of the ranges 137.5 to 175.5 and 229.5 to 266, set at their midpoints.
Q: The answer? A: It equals 0.100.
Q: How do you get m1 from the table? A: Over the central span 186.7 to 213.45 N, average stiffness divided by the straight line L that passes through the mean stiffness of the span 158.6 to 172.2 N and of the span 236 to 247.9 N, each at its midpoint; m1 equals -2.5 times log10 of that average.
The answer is 0.157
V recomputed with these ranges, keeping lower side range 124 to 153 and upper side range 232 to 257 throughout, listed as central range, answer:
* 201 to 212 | 1.58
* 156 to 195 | 0.49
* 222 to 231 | 0.28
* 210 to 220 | 0.79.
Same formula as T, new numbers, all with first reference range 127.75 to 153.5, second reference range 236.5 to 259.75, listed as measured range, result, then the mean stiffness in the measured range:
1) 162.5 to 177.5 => -0.01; 1.59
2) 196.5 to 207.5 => 0.14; 1.31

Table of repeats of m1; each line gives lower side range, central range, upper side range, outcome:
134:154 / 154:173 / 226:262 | -0.03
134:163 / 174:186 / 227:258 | 0.10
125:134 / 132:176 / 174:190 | -0.10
